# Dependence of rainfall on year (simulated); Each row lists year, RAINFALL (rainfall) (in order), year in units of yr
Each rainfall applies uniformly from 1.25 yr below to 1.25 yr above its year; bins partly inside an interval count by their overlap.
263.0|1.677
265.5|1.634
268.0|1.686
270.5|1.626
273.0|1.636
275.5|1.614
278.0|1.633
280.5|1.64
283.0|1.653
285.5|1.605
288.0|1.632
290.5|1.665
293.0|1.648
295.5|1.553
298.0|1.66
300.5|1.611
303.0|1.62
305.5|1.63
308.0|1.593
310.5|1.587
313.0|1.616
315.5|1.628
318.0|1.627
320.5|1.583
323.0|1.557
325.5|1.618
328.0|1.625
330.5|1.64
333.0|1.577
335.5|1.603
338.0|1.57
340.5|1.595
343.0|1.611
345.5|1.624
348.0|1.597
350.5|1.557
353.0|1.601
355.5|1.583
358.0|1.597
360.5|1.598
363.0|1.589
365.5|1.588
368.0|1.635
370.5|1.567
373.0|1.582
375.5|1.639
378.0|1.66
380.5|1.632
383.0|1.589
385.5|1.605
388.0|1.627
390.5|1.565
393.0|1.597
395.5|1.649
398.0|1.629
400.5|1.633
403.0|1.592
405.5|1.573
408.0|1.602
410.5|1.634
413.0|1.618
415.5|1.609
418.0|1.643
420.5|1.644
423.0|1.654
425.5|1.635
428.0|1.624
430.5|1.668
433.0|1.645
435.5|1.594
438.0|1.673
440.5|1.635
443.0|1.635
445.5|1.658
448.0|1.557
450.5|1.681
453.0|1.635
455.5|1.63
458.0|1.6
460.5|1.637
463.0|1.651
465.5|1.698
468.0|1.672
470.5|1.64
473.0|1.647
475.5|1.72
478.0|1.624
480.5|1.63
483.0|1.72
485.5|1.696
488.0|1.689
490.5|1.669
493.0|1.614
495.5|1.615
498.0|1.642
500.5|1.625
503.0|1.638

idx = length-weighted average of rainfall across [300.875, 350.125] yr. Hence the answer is 1.6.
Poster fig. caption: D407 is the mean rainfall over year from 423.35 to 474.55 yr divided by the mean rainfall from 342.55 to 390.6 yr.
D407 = 1.0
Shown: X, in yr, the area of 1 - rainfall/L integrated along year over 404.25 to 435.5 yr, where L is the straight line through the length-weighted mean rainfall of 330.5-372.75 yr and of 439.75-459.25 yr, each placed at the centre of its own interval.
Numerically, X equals -0.2 yr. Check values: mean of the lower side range 1.59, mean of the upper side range 1.63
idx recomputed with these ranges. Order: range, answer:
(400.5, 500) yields 1.64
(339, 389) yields 1.6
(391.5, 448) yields 1.63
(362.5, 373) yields 1.59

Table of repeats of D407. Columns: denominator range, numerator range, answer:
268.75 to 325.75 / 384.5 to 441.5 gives 1.00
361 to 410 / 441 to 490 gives 1.03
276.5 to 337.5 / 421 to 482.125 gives 1.02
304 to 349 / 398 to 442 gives 1.01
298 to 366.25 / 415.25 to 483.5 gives 1.03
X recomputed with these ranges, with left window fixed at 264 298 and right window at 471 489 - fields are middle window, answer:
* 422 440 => 0.2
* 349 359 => 0.4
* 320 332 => 0.3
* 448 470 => 0.3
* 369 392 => 0.6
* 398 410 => 0.4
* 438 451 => 0.3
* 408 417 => 0.2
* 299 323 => 0.5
